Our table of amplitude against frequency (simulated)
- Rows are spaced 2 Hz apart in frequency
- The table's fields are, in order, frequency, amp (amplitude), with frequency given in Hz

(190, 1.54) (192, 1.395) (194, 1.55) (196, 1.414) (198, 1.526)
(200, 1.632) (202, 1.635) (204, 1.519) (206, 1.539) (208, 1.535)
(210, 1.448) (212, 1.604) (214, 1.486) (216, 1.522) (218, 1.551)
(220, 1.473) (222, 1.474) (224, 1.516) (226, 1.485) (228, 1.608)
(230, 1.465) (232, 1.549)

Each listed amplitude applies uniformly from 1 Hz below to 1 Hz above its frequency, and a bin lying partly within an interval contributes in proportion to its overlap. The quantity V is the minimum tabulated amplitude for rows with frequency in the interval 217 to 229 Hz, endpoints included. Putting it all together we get 1.473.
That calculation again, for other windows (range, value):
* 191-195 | 1.395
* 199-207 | 1.519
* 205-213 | 1.448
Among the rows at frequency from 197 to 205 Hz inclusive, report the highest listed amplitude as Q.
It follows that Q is 1.635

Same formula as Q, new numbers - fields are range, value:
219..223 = 1.474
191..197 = 1.55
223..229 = 1.608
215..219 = 1.551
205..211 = 1.539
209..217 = 1.604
